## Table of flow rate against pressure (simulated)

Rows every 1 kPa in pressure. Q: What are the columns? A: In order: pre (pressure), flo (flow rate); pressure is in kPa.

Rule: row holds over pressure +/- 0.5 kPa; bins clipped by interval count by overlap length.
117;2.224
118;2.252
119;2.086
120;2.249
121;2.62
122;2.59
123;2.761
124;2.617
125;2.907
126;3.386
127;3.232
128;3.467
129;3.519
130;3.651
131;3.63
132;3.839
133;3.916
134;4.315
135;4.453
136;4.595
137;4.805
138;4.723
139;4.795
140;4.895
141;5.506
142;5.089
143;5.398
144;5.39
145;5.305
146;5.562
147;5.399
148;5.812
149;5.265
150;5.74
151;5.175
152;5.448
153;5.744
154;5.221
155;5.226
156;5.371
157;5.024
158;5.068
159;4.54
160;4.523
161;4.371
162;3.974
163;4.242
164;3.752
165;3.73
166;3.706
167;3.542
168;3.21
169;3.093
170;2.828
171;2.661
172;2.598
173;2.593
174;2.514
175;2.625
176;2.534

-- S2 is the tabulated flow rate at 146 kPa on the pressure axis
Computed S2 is 5.562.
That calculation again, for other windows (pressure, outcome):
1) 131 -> 3.63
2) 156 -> 5.371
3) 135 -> 4.453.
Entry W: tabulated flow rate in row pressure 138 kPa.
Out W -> 4.723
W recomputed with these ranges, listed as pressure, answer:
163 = 4.242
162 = 3.974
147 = 5.399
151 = 5.175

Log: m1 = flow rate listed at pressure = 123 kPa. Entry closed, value 2.761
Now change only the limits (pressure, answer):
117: 2.224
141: 5.506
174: 2.514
